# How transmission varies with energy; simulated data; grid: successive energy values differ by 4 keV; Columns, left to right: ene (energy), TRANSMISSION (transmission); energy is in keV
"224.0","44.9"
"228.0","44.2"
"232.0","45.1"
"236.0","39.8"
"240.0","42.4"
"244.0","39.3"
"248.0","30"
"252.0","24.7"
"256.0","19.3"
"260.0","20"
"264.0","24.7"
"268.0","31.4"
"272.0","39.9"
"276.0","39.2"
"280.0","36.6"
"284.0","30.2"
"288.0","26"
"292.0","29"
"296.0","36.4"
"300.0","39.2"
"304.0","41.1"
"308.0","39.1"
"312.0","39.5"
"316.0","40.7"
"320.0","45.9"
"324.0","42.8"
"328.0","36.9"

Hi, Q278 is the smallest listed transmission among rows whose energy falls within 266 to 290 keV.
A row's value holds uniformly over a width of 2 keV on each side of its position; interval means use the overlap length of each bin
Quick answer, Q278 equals 26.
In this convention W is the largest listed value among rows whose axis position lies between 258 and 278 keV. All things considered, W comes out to 39.9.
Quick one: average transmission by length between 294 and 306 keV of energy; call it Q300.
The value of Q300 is 38.9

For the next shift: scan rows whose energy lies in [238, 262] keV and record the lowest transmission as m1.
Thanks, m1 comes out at 19.3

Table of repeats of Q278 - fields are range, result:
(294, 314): 36.4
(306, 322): 39.1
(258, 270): 20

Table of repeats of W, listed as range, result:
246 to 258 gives 30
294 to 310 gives 41.1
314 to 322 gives 45.9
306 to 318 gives 40.7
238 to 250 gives 42.4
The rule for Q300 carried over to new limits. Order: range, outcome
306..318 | 39.8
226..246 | 42.2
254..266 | 21.3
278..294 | 30.4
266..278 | 36.8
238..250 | 37.2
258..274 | 29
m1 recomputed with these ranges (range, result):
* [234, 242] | 39.8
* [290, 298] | 29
